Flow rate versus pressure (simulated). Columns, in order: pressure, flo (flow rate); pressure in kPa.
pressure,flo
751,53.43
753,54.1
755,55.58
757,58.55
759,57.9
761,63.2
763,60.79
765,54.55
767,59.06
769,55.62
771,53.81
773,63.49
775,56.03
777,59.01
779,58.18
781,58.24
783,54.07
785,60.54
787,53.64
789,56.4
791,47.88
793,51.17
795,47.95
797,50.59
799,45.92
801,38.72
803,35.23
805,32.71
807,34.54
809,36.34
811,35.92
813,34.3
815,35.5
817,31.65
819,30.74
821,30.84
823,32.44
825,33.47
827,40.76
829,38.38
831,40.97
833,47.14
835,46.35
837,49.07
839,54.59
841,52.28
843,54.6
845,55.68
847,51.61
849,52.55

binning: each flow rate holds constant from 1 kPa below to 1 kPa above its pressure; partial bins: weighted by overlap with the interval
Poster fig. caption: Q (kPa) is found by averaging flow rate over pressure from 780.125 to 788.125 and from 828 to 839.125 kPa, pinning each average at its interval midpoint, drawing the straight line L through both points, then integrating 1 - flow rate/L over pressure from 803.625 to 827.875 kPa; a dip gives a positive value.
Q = 7.51 kPa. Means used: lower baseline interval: 56.6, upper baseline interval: 45.4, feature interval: 34.1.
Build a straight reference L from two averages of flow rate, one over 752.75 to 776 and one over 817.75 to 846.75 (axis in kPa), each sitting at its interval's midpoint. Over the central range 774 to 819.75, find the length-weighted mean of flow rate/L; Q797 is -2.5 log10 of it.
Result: 0.132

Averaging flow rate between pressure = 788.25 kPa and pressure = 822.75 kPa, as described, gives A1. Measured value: 39.5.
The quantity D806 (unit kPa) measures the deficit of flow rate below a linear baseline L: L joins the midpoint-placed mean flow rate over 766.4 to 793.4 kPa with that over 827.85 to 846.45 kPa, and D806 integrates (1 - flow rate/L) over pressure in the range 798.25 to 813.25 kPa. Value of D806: 4.6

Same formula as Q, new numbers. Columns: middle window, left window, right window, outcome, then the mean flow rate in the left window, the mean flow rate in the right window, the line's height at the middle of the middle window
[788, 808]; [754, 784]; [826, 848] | 3.64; 57.9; 48.3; 53.8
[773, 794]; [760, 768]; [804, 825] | -2.77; 59.4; 33.5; 49.4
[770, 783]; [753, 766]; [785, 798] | -0.71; 58.1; 52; 54.8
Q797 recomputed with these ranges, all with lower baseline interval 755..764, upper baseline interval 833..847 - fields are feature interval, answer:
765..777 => 0.019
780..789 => 0.011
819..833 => 0.404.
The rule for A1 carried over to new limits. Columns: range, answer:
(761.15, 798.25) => 55.7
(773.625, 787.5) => 57.4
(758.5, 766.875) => 59.2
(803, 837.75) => 37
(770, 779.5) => 58.1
